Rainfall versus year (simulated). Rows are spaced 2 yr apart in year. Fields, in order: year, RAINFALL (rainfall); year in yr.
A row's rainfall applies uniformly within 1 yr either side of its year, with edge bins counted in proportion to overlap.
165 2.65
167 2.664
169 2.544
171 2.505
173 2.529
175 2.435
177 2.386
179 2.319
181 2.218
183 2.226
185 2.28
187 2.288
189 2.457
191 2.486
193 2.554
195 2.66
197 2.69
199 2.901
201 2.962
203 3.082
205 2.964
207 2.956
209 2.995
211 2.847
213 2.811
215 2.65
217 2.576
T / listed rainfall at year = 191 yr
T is 2.486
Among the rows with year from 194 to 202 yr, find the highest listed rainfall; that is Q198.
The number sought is 2.962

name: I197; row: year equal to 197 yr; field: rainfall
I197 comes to 2.69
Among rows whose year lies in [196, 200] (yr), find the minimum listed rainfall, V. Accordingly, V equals 2.69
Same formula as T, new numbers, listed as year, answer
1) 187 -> 2.288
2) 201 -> 2.962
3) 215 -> 2.65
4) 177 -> 2.386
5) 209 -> 2.995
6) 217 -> 2.576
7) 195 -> 2.66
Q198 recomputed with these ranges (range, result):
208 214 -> 2.995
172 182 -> 2.529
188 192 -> 2.486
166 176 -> 2.664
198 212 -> 3.082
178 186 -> 2.319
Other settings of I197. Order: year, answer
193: 2.554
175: 2.435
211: 2.847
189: 2.457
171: 2.505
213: 2.811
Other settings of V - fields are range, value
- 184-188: 2.28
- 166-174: 2.505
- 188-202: 2.457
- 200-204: 2.962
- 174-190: 2.218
